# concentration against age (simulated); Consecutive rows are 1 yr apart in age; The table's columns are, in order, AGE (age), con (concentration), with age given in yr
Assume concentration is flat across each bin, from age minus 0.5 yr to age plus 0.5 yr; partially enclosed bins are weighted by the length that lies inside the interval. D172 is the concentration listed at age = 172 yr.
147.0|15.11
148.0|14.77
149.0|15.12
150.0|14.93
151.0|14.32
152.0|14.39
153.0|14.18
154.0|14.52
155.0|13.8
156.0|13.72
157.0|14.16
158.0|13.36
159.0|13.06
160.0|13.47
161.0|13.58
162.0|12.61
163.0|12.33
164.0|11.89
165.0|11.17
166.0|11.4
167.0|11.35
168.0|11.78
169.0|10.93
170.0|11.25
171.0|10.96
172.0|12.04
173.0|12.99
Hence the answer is 12.04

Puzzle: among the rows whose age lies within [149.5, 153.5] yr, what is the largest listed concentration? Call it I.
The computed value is 14.93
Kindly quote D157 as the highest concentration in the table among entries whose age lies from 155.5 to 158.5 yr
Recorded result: 14.16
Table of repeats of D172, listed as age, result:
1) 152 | 14.39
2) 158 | 13.36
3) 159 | 13.06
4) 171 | 10.96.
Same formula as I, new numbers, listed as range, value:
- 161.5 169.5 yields 12.61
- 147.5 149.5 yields 15.12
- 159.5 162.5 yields 13.58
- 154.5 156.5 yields 13.8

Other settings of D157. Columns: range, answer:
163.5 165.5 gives 11.89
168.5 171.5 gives 11.25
